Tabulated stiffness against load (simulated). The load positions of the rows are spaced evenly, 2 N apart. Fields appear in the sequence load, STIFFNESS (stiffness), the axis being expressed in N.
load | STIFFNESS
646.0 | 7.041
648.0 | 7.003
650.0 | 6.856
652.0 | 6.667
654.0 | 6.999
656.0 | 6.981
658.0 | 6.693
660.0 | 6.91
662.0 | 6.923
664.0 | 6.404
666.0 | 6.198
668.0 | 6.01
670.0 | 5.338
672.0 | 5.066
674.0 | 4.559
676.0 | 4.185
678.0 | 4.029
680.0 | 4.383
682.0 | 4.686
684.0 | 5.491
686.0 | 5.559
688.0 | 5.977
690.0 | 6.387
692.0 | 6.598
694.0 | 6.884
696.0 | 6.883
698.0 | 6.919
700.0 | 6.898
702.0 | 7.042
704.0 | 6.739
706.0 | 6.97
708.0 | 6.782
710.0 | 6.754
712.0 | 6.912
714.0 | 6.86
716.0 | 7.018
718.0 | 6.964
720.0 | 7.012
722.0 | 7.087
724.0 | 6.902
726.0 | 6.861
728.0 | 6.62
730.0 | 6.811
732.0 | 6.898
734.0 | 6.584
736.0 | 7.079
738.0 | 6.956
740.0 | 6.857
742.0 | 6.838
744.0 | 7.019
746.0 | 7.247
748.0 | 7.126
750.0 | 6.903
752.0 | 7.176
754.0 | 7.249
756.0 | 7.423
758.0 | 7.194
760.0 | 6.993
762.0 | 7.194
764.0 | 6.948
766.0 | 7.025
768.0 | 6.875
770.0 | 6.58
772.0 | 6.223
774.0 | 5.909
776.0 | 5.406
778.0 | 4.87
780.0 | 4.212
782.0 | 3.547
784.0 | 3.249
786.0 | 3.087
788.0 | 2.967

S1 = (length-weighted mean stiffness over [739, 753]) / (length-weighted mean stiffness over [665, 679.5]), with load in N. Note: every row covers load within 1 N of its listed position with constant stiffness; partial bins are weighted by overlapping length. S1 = 1.4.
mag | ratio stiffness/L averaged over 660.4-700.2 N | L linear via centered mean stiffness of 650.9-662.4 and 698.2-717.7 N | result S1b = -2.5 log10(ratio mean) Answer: 0.19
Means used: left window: 6.86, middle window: 5.76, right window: 6.89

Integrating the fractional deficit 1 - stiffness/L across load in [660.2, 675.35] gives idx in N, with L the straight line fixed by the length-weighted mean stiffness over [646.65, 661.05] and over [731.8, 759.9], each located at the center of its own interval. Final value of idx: 2.4 N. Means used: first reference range 6.88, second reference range 7.04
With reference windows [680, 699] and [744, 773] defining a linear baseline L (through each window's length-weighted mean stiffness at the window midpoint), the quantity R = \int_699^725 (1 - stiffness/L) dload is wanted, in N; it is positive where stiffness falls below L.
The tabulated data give -2.2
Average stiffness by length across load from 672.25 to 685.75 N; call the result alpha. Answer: 4.64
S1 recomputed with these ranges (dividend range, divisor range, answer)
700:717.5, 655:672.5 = 1.09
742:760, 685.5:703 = 1.08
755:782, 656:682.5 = 1.13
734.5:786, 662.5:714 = 1.05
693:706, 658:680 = 1.24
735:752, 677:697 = 1.23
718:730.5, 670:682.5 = 1.52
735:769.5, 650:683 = 1.22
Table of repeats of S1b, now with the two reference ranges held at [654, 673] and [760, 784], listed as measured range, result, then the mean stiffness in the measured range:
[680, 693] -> 0.098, 5.68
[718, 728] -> -0.148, 6.93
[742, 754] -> -0.192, 7.09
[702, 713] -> -0.123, 6.85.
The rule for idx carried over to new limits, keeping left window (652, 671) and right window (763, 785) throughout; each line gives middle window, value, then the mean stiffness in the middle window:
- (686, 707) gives -1.6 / 6.67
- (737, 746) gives -1.8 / 6.95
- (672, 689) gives 3.9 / 4.87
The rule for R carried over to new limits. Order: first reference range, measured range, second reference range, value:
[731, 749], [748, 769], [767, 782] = -3.0 N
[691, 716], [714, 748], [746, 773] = 0.0 N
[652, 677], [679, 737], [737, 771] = -0.3 N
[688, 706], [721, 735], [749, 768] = 0.2 N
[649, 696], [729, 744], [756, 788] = -2.9 N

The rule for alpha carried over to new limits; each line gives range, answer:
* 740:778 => 6.8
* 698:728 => 6.9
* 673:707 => 5.89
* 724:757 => 6.98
